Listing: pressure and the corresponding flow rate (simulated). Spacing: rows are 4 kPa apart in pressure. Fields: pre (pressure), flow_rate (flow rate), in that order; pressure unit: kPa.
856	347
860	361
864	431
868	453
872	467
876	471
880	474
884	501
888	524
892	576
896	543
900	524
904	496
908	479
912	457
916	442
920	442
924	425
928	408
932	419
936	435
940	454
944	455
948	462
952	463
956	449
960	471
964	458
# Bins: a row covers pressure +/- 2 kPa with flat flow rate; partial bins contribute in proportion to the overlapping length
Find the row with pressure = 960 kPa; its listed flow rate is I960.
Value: 471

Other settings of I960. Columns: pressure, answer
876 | 471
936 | 435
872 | 467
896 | 543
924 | 425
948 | 462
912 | 457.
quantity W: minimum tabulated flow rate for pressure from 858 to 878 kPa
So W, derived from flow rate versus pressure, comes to 361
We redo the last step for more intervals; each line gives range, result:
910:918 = 442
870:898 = 467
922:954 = 408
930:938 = 419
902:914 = 457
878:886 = 474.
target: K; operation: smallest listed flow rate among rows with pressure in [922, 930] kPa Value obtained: 408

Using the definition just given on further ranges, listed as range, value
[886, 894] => 524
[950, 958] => 449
